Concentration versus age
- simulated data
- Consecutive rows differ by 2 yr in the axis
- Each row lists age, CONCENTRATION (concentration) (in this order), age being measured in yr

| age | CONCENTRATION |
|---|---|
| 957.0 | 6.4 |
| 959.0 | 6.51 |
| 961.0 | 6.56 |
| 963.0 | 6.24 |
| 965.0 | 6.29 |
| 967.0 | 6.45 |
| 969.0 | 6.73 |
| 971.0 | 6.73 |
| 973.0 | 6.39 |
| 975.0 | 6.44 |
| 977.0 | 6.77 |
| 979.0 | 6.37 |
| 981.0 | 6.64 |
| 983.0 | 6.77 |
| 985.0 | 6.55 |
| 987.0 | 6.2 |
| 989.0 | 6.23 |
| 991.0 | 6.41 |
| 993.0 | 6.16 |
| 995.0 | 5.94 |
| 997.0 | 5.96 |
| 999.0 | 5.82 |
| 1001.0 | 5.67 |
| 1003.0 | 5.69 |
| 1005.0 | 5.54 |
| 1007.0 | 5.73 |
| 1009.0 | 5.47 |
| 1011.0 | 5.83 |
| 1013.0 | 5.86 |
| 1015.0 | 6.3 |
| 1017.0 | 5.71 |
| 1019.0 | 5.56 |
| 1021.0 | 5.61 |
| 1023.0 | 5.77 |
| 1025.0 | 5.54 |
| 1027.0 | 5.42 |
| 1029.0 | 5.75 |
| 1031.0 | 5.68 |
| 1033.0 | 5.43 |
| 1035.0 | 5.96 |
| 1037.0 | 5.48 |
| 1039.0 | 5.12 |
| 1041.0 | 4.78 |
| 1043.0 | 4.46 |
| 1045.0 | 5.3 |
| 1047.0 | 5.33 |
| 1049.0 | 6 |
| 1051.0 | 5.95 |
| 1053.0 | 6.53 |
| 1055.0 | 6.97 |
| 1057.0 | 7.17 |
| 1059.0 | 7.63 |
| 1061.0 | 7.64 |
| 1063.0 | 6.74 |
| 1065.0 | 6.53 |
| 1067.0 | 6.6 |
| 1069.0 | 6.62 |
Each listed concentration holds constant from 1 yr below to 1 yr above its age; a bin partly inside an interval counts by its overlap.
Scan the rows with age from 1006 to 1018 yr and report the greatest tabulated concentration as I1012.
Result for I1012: 6.3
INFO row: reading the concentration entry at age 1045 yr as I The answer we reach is 5.3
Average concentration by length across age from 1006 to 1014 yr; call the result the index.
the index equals 5.72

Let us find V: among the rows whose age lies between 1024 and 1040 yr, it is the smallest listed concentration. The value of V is 5.12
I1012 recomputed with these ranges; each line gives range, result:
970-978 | 6.77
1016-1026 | 5.77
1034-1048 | 5.96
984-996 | 6.55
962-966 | 6.29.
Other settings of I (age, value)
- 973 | 6.39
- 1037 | 5.48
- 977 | 6.77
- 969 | 6.73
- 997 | 5.96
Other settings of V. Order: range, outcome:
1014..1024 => 5.56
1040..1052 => 4.46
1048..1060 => 5.95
